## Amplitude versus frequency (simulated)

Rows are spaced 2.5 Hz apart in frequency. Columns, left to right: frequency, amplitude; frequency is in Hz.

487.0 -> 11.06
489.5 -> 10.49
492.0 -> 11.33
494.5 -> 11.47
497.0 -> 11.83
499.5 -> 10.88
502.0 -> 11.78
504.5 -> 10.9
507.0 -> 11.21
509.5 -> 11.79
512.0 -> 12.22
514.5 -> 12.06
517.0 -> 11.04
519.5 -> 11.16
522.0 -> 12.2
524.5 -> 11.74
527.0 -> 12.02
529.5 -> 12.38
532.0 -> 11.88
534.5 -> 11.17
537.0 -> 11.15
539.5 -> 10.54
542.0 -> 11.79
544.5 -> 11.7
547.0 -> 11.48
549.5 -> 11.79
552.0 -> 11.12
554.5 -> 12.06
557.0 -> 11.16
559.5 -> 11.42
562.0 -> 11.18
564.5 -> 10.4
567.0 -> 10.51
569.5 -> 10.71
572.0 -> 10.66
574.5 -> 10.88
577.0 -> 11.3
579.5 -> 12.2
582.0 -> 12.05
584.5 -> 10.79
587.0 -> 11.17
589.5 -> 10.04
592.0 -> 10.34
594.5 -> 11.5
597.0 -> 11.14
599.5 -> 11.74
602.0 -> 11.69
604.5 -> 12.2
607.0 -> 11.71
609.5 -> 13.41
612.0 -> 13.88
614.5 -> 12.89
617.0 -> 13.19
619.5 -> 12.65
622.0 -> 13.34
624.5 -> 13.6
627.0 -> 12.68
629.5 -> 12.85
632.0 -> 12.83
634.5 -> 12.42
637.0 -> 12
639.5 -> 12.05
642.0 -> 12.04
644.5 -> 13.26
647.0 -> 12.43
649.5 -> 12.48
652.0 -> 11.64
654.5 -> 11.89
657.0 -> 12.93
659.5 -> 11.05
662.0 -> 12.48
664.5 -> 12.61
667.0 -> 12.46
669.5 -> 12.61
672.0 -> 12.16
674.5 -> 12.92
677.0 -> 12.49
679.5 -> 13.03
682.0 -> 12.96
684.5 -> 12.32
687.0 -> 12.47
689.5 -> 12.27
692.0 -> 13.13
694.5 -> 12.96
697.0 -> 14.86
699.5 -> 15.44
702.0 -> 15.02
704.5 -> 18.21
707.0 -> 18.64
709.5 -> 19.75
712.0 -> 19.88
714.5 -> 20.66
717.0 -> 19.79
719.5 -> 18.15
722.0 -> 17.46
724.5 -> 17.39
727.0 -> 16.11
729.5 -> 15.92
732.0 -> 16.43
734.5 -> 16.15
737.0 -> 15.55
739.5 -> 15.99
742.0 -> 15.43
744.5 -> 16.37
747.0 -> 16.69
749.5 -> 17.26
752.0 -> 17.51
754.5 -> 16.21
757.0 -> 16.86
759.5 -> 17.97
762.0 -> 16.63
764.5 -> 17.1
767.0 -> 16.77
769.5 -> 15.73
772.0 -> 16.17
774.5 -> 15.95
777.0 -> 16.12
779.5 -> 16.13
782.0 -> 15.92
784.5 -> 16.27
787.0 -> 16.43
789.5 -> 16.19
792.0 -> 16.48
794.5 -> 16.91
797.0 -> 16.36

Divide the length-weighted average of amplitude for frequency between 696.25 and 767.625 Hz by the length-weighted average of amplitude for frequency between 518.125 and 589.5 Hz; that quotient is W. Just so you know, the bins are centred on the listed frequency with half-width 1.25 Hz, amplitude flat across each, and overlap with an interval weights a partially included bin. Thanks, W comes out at 1.51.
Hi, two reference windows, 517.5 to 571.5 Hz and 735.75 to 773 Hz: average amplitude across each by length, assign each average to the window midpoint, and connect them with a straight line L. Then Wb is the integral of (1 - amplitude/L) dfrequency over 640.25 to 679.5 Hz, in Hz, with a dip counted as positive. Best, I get 5.09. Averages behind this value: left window 11.4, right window 16.6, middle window 12.4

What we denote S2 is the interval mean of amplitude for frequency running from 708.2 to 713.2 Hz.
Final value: 19.8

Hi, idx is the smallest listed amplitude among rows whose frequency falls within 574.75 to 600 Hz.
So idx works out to 10.04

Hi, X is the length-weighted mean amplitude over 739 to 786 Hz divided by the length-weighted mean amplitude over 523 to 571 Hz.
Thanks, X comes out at 1.45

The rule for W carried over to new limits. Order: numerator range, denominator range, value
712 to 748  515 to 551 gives 1.48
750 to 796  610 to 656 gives 1.30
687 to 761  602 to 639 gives 1.30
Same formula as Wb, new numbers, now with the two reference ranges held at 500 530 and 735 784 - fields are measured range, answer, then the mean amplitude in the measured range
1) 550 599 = 6.6 Hz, 11.1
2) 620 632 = 0.7 Hz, 13.1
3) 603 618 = 0.8 Hz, 12.9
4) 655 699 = 6.3 Hz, 12.7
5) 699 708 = -0.9 Hz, 16.9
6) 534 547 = 0.9 Hz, 11.3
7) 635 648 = 1.6 Hz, 12.4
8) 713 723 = -2.2 Hz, 19.1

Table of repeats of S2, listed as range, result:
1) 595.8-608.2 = 11.7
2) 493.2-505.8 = 11.4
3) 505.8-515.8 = 11.8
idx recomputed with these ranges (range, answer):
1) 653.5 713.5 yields 11.05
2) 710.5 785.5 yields 15.43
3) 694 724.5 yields 12.96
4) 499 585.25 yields 10.4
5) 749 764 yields 16.21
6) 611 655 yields 11.64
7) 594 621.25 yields 11.14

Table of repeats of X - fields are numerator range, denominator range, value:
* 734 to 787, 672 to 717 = 1.08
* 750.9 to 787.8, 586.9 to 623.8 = 1.36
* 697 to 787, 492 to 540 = 1.46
